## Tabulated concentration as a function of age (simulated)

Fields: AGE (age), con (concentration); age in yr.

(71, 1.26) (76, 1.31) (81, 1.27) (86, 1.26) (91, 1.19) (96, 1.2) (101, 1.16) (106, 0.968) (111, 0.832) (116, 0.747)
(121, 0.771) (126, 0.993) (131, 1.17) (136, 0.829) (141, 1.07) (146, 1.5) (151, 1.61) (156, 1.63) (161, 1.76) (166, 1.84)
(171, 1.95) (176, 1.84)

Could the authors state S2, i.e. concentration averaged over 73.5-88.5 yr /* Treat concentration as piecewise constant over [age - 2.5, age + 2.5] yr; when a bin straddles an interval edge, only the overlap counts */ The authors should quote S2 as 1.28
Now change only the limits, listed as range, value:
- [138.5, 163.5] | 1.51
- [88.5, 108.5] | 1.13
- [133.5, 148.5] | 1.13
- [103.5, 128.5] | 0.862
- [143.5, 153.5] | 1.56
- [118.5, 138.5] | 0.941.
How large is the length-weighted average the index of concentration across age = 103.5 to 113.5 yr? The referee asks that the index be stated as 0.9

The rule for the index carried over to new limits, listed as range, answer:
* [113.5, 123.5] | 0.759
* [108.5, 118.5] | 0.789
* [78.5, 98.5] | 1.23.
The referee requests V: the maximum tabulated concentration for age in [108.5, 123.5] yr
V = 0.832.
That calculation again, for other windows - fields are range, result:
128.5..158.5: 1.63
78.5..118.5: 1.27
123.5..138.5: 1.17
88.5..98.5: 1.2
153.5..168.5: 1.84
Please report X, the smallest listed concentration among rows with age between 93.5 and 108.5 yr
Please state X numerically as 0.968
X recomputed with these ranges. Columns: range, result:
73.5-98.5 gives 1.19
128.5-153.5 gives 0.829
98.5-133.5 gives 0.747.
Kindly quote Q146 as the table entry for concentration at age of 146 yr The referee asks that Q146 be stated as 1.5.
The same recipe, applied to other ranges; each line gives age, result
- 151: 1.61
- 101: 1.16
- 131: 1.17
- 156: 1.63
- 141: 1.07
